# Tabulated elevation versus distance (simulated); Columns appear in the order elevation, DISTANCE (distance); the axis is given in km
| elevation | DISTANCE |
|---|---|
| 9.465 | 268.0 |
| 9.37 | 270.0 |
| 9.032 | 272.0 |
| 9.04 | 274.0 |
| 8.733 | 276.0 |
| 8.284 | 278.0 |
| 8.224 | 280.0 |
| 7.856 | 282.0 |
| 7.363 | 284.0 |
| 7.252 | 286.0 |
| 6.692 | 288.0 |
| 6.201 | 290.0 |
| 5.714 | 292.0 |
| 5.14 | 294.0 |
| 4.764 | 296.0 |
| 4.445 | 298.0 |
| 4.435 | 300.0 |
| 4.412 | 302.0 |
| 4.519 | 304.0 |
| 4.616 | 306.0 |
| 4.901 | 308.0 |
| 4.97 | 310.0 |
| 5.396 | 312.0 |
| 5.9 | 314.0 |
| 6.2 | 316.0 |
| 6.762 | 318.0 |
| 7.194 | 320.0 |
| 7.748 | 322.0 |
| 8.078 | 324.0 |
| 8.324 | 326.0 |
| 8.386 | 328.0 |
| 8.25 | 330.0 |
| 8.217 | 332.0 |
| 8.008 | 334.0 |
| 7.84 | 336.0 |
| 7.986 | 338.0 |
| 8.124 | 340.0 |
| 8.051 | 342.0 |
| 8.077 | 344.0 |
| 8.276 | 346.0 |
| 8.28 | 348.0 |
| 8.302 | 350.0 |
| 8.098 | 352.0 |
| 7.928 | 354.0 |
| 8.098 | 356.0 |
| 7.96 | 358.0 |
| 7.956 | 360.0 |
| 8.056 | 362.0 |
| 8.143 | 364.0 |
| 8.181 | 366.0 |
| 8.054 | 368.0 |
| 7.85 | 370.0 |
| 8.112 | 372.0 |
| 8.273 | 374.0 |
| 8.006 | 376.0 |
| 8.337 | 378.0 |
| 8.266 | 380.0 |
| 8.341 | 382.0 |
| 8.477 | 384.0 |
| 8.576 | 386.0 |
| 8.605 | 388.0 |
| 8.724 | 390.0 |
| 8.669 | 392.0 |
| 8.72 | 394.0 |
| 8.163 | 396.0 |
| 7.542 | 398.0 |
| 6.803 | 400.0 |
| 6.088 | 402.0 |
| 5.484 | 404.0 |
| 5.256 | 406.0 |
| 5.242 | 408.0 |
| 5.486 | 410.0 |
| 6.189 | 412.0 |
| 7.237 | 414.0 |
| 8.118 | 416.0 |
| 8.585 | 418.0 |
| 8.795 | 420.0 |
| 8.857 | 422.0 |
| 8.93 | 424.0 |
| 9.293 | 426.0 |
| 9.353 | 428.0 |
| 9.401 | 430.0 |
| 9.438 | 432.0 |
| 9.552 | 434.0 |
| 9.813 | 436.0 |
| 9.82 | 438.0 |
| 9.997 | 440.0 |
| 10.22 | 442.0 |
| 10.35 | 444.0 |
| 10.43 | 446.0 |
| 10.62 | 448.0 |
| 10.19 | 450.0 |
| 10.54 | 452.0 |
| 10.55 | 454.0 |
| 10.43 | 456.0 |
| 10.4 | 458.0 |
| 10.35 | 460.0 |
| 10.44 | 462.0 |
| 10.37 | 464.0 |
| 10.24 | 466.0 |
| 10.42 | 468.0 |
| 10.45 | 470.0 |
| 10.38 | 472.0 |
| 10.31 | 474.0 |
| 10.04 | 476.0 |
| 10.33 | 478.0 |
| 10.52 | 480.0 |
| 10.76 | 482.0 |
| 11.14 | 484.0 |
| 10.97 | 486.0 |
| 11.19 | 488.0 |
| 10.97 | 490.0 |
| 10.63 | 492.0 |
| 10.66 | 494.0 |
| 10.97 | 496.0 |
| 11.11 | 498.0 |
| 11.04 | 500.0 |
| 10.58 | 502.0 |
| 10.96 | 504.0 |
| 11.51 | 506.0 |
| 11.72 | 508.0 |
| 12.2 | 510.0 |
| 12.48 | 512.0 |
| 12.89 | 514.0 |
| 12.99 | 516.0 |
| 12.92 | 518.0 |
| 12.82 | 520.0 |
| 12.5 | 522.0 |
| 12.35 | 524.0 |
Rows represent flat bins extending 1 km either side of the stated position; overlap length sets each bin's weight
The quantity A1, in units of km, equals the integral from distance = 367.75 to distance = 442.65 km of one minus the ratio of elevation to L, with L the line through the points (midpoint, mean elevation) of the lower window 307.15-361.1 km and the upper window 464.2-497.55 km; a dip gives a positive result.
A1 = 7.2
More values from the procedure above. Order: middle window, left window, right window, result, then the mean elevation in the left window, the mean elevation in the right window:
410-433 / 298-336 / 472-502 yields 1.7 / 6.45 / 10.7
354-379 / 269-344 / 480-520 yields 0.8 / 6.95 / 11.5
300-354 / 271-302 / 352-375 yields 3.0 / 6.8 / 8.06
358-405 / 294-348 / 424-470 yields 1.8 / 6.69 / 10.1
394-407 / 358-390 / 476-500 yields 3.1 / 8.22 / 10.8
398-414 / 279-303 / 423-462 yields 5.4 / 6.04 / 9.99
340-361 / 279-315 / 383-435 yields -4.2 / 5.71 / 7.91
